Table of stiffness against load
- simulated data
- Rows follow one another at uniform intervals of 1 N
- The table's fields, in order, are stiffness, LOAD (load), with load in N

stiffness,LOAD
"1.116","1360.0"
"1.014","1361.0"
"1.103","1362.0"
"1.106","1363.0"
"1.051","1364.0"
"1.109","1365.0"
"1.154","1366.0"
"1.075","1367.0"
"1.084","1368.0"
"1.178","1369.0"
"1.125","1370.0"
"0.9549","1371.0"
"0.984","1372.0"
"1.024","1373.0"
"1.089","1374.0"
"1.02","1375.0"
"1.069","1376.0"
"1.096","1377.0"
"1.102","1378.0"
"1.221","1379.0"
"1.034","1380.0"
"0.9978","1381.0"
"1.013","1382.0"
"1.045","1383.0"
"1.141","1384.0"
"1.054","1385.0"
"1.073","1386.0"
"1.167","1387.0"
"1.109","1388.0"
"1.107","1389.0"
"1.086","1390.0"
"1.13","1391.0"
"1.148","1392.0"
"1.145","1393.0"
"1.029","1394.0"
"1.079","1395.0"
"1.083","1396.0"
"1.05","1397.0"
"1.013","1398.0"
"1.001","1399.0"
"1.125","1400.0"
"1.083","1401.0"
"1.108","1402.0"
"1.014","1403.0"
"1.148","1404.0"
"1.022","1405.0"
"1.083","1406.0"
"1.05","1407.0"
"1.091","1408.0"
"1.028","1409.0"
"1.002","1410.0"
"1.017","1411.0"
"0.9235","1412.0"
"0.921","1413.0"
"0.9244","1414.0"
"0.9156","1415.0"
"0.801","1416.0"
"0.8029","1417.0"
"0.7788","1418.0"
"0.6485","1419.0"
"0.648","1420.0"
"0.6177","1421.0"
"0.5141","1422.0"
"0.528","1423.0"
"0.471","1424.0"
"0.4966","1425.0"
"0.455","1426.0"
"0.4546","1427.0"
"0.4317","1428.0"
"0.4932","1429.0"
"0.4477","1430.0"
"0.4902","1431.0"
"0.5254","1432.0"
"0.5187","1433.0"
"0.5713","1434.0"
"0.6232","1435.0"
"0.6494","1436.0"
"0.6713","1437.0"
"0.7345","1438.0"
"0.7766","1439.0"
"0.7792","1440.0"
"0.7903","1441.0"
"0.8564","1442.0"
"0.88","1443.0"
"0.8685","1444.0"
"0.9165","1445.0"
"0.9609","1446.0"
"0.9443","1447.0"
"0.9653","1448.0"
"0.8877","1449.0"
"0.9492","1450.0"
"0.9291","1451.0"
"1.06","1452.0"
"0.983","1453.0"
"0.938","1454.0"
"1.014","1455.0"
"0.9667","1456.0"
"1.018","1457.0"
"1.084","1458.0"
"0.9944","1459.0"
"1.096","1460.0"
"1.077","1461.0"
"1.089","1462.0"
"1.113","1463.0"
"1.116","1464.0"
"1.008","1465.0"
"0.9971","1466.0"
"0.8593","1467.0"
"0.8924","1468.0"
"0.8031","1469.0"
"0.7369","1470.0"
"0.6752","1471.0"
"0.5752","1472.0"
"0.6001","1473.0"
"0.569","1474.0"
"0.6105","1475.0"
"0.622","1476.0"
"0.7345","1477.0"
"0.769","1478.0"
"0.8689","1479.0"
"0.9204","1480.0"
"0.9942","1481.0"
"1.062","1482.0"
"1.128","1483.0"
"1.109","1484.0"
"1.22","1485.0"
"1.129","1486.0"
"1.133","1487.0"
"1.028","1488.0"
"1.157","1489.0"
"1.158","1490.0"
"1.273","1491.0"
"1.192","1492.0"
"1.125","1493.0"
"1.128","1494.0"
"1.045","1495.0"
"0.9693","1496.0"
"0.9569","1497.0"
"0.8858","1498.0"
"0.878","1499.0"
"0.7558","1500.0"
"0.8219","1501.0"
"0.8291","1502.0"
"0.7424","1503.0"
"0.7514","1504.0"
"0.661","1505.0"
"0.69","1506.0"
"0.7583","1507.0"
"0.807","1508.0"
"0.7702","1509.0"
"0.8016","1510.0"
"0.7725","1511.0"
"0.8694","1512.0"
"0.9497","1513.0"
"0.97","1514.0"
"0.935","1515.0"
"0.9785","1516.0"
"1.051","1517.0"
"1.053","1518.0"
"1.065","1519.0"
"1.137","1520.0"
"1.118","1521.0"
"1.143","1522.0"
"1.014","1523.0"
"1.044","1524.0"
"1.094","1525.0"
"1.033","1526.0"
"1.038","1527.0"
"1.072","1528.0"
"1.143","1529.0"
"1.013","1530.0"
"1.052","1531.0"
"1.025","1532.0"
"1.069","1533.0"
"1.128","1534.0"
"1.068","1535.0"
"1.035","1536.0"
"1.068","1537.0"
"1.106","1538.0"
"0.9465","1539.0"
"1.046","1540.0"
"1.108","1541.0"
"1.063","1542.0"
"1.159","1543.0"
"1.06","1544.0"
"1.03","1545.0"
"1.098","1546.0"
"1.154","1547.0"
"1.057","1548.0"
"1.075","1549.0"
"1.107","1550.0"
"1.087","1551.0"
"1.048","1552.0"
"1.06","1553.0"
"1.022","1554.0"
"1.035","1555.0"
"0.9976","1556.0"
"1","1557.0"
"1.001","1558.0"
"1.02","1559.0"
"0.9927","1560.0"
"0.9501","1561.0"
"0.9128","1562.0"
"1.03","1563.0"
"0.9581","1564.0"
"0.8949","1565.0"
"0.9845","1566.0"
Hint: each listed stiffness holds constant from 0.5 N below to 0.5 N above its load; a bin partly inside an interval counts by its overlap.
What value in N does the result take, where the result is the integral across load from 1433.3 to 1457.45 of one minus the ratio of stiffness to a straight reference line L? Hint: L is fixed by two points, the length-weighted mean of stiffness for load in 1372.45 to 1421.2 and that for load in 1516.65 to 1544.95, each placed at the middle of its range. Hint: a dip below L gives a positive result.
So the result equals 4.1 N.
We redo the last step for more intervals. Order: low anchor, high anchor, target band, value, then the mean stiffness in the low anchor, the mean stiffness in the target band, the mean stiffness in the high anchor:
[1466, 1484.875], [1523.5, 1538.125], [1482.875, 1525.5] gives -1.6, 0.82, 0.978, 1.06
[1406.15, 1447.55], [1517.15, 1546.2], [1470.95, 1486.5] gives 0.9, 0.735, 0.854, 1.07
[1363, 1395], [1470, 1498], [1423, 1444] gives 8.3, 1.08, 0.61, 0.949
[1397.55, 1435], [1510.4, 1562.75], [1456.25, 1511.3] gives 0.3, 0.786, 0.92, 1.04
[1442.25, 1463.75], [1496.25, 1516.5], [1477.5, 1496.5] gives -4.0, 0.987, 1.07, 0.831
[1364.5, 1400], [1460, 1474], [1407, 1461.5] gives 9.0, 1.08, 0.797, 0.884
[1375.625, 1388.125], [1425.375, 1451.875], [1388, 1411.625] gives -2.5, 1.09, 1.07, 0.718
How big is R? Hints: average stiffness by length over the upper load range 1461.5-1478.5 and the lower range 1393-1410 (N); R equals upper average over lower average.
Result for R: 0.76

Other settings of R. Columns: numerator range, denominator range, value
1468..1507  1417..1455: 1.26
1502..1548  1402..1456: 1.24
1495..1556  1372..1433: 1.08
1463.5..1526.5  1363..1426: 0.94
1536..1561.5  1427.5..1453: 1.40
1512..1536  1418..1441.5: 1.79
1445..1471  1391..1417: 0.94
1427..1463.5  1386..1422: 0.84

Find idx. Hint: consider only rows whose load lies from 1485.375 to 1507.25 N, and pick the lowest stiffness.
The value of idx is 0.661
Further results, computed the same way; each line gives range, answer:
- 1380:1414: 0.921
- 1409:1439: 0.4317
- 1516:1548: 0.9465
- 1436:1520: 0.569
